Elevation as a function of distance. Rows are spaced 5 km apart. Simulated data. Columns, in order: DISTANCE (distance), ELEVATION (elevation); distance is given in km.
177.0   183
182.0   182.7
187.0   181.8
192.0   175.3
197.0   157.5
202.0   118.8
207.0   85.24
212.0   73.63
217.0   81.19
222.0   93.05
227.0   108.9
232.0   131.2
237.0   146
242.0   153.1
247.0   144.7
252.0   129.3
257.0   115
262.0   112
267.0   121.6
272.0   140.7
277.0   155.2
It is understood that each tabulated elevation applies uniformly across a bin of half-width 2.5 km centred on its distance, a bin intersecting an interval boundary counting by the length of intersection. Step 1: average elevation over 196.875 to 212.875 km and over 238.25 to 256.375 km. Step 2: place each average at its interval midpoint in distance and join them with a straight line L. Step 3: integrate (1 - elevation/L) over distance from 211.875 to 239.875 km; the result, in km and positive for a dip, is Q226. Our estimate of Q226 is 3.3 km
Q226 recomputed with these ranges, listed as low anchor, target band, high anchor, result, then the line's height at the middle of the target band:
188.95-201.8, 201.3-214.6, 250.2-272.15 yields 5.52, 152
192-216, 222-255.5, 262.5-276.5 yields -2.21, 123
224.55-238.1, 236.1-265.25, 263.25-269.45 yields -2.19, 123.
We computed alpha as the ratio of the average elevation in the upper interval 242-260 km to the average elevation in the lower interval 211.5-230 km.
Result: 1.4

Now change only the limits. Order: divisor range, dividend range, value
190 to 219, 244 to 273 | 1.11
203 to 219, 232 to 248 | 1.74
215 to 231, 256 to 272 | 1.22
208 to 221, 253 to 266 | 1.45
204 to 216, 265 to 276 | 1.66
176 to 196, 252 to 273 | 0.68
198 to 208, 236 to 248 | 1.32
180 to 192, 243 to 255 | 0.76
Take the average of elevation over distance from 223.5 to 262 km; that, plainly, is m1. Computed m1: 130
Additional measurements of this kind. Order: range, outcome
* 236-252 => 145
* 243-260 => 131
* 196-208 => 120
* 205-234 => 95.1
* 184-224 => 122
